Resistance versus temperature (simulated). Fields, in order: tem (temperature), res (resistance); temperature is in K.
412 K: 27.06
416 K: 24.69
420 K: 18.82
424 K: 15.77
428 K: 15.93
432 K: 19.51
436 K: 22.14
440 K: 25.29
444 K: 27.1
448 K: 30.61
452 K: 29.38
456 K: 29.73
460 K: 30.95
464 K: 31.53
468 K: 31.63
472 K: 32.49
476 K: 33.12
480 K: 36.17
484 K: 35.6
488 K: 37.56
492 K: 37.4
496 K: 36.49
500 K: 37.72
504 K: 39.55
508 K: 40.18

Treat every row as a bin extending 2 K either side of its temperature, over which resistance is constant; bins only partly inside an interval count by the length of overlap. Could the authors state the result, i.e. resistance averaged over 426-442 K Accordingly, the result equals 20.7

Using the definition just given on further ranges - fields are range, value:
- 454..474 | 31.3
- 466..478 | 32.4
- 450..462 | 30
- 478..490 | 36.4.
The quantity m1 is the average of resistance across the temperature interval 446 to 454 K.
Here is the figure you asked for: 30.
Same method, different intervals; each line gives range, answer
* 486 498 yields 37.1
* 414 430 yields 18.8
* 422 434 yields 17.1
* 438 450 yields 27.7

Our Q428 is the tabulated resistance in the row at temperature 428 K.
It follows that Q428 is 15.93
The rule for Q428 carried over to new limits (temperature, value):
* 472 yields 32.49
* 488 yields 37.56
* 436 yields 22.14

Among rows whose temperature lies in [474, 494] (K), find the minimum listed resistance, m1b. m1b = 33.12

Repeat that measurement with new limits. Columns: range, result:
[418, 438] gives 15.77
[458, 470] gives 30.95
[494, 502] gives 36.49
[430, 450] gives 19.51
